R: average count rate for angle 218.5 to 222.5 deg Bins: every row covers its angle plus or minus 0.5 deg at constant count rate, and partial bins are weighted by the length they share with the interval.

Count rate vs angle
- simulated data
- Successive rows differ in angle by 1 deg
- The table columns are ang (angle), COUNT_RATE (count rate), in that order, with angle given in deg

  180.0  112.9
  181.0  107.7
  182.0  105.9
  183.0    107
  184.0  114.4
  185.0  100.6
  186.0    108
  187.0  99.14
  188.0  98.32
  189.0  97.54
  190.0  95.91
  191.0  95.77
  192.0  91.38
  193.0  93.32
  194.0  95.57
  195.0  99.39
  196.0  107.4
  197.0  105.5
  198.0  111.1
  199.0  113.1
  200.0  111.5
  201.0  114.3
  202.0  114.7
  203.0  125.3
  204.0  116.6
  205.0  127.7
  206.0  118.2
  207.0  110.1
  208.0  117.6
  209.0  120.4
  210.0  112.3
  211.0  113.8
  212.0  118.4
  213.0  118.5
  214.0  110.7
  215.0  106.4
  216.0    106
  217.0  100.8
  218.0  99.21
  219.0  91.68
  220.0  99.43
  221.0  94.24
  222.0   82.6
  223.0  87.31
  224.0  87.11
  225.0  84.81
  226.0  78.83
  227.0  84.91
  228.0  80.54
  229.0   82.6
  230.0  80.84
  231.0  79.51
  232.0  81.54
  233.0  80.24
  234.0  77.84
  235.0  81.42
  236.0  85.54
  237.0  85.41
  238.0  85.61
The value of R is 92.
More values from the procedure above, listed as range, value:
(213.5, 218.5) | 105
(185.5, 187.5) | 104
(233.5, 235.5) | 79.6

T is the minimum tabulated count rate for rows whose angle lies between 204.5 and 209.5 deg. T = 110.1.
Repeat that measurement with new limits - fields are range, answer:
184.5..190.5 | 95.91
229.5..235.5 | 77.84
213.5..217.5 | 100.8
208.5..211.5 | 112.3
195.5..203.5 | 105.5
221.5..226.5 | 78.83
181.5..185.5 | 100.6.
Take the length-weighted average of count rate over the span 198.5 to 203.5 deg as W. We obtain 116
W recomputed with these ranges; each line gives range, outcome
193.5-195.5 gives 97.5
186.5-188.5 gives 98.7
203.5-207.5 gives 118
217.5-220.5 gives 96.8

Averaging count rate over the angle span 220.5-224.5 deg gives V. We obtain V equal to 87.8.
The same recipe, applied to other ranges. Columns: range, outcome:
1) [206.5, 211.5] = 115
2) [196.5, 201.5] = 111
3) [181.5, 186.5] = 107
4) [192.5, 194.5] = 94.4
